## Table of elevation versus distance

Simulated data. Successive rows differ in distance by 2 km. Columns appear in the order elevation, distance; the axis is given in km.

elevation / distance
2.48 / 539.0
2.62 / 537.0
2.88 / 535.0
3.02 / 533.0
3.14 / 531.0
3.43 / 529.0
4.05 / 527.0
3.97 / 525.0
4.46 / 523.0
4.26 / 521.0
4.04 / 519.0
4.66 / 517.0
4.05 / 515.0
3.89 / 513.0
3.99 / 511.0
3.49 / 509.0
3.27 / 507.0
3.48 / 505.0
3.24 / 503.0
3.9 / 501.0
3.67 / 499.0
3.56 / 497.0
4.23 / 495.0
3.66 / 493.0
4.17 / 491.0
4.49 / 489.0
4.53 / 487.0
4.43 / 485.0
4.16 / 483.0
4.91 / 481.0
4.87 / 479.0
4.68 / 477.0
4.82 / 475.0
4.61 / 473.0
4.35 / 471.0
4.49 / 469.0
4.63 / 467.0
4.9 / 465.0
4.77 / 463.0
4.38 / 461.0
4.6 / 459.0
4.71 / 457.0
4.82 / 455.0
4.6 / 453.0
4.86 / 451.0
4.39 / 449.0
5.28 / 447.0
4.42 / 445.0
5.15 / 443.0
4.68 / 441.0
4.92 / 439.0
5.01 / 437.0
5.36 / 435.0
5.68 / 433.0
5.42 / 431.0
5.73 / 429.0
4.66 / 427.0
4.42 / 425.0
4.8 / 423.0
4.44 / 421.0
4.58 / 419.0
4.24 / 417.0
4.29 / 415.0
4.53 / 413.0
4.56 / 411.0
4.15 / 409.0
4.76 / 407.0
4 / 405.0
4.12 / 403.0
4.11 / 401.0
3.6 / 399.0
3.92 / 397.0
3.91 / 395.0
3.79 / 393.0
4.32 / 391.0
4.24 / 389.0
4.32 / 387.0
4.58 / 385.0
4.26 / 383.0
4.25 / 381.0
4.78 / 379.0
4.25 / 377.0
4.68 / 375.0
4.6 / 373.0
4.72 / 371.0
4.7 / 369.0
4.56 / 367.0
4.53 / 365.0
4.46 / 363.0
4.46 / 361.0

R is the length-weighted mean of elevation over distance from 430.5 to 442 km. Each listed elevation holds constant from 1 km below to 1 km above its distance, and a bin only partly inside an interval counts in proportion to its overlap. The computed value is 5.17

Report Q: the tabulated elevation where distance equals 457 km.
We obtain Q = 4.71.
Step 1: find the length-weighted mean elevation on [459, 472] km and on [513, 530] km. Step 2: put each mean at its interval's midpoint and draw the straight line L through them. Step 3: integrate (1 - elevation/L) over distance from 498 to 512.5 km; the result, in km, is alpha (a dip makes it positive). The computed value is 2.2 km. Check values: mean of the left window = 4.59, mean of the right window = 4.1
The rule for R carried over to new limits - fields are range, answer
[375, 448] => 4.54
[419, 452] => 4.94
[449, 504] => 4.41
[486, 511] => 3.81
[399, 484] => 4.67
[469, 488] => 4.59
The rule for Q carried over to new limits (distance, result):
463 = 4.77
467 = 4.63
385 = 4.58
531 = 3.14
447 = 5.28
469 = 4.49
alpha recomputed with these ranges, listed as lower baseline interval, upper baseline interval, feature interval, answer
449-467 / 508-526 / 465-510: 2.2 km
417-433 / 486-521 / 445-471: -1.2 km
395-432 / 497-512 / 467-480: -2.6 km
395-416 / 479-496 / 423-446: -4.2 km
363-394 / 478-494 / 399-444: -2.7 km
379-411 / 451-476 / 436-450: -1.0 km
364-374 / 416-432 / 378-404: 2.9 km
